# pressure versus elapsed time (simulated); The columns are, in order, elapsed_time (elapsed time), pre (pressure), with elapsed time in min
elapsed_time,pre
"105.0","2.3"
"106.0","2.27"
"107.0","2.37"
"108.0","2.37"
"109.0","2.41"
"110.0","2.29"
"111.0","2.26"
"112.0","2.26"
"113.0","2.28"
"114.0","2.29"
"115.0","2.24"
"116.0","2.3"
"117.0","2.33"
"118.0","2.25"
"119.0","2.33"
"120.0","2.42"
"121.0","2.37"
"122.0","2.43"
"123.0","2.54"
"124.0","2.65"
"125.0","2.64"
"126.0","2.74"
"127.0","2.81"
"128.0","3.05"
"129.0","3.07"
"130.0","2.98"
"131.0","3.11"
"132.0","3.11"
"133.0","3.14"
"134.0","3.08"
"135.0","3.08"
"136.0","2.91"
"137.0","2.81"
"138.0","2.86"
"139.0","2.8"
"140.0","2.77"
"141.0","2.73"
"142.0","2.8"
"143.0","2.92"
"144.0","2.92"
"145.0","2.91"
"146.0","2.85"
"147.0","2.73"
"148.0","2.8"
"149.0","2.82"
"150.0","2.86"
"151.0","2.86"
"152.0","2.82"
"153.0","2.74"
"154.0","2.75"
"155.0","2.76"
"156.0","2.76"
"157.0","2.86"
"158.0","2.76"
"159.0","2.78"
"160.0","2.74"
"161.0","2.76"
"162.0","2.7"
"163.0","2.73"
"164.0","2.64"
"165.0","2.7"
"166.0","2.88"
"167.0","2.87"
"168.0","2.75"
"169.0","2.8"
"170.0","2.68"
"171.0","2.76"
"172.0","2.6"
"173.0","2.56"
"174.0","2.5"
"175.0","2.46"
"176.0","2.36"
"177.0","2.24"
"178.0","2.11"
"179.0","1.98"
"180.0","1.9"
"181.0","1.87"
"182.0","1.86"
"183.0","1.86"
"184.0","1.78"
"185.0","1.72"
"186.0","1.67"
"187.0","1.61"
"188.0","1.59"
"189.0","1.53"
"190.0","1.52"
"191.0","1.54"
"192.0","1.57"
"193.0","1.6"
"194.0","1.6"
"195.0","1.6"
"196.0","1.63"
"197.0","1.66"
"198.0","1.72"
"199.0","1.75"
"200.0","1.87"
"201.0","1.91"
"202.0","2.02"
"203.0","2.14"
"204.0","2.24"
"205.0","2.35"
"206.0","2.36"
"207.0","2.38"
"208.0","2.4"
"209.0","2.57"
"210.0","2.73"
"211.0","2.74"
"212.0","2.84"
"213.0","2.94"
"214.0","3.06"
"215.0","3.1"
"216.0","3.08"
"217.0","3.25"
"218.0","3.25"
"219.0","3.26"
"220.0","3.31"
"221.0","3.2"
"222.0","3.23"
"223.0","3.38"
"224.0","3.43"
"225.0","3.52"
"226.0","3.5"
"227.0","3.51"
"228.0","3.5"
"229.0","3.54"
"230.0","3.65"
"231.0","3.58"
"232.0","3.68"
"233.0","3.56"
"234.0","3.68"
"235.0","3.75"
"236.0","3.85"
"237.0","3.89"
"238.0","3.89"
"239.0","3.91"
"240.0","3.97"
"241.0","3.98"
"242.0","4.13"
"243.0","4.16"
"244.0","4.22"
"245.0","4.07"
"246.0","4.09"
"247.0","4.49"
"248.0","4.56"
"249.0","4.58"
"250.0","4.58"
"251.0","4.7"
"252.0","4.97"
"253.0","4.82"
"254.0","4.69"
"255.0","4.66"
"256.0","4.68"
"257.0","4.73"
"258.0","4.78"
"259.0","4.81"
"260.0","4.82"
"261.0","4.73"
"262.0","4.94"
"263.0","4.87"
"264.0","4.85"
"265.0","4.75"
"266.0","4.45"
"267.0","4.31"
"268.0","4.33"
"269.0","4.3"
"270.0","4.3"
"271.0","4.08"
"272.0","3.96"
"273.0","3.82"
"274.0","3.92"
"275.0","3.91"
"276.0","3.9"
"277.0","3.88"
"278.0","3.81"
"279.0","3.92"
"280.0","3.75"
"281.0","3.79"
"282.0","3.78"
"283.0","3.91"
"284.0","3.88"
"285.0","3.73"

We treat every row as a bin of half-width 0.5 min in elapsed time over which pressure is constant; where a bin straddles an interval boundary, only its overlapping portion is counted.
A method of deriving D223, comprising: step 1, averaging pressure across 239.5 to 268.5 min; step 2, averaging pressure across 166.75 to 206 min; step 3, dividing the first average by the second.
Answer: 2.25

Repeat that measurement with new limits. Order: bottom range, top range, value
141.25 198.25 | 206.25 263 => 1.61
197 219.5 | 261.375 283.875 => 1.65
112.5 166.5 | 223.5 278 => 1.53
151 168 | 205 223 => 1.06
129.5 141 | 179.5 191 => 0.58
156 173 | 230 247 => 1.42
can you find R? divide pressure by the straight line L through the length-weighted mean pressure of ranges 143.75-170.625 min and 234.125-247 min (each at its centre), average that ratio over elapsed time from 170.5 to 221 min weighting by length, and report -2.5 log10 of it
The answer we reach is 0.45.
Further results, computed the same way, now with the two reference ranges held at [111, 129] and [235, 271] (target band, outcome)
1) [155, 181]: 0.22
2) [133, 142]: -0.06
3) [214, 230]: 0.19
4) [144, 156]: 0.04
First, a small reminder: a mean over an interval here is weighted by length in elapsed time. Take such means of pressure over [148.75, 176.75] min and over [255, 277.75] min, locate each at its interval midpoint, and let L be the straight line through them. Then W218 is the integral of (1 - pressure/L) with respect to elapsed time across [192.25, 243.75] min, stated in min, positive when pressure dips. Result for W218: 9.7 min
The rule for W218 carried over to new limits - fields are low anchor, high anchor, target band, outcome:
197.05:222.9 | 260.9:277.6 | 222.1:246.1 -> -3.3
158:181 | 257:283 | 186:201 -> 6.7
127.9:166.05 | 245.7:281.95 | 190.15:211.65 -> 9.4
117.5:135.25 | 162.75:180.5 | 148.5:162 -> -0.9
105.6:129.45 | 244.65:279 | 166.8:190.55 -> 8.2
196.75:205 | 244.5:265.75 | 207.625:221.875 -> -1.9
